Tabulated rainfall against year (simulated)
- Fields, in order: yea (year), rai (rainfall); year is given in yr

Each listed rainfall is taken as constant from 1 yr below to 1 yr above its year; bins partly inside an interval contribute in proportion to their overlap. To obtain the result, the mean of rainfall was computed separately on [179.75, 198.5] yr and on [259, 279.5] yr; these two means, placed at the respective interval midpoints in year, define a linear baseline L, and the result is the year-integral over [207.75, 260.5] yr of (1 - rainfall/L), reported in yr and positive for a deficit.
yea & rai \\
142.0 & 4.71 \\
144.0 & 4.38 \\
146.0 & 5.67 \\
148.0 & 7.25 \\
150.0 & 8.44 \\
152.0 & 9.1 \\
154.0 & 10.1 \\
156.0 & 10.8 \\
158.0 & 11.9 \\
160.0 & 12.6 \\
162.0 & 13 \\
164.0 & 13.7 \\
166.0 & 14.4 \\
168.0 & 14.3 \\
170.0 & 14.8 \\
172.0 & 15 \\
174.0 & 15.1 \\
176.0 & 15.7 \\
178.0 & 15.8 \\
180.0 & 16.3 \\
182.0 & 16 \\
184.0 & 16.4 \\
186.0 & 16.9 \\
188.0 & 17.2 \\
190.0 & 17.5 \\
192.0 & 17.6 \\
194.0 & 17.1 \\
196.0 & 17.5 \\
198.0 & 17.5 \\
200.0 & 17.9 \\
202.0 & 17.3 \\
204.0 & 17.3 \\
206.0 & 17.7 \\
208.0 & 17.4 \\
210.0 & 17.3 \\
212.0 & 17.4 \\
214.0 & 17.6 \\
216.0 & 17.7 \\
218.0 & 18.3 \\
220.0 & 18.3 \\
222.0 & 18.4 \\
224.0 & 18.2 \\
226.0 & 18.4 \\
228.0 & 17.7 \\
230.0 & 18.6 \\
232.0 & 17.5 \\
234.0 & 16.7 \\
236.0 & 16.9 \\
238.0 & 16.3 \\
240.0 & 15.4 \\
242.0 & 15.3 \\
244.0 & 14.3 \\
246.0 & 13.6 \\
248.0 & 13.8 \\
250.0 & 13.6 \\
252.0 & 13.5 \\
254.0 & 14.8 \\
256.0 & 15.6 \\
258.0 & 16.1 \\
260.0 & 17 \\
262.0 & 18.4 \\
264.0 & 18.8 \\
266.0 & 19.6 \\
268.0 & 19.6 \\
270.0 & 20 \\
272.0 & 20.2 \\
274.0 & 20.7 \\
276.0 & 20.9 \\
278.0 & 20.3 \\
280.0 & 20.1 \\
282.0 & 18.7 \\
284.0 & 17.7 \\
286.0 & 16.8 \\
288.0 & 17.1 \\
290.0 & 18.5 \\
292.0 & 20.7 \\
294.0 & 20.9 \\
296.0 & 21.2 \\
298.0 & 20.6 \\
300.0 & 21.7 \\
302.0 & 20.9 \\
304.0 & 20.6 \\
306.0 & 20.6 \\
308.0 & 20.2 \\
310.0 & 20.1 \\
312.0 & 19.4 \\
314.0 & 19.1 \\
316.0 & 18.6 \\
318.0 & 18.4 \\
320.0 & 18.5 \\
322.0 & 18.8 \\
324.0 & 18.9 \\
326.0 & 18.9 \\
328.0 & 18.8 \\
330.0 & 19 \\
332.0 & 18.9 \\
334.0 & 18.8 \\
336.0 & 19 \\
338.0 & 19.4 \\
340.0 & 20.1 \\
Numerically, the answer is 5.5 yr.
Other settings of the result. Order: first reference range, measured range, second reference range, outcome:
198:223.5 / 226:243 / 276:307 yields 1.3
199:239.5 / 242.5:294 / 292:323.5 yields 3.5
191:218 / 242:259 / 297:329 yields 3.6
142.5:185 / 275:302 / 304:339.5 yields -2.9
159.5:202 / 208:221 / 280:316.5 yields -0.6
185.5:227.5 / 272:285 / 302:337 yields -0.8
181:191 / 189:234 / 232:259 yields -4.6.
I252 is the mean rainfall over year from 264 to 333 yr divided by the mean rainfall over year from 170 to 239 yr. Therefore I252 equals 1.14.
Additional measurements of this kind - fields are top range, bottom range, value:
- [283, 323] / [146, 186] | 1.49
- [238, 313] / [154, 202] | 1.19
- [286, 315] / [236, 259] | 1.35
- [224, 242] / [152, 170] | 1.37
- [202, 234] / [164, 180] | 1.19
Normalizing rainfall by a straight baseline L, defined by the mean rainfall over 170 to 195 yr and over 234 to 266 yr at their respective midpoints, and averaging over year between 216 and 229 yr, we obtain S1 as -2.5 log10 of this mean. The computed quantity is -0.14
